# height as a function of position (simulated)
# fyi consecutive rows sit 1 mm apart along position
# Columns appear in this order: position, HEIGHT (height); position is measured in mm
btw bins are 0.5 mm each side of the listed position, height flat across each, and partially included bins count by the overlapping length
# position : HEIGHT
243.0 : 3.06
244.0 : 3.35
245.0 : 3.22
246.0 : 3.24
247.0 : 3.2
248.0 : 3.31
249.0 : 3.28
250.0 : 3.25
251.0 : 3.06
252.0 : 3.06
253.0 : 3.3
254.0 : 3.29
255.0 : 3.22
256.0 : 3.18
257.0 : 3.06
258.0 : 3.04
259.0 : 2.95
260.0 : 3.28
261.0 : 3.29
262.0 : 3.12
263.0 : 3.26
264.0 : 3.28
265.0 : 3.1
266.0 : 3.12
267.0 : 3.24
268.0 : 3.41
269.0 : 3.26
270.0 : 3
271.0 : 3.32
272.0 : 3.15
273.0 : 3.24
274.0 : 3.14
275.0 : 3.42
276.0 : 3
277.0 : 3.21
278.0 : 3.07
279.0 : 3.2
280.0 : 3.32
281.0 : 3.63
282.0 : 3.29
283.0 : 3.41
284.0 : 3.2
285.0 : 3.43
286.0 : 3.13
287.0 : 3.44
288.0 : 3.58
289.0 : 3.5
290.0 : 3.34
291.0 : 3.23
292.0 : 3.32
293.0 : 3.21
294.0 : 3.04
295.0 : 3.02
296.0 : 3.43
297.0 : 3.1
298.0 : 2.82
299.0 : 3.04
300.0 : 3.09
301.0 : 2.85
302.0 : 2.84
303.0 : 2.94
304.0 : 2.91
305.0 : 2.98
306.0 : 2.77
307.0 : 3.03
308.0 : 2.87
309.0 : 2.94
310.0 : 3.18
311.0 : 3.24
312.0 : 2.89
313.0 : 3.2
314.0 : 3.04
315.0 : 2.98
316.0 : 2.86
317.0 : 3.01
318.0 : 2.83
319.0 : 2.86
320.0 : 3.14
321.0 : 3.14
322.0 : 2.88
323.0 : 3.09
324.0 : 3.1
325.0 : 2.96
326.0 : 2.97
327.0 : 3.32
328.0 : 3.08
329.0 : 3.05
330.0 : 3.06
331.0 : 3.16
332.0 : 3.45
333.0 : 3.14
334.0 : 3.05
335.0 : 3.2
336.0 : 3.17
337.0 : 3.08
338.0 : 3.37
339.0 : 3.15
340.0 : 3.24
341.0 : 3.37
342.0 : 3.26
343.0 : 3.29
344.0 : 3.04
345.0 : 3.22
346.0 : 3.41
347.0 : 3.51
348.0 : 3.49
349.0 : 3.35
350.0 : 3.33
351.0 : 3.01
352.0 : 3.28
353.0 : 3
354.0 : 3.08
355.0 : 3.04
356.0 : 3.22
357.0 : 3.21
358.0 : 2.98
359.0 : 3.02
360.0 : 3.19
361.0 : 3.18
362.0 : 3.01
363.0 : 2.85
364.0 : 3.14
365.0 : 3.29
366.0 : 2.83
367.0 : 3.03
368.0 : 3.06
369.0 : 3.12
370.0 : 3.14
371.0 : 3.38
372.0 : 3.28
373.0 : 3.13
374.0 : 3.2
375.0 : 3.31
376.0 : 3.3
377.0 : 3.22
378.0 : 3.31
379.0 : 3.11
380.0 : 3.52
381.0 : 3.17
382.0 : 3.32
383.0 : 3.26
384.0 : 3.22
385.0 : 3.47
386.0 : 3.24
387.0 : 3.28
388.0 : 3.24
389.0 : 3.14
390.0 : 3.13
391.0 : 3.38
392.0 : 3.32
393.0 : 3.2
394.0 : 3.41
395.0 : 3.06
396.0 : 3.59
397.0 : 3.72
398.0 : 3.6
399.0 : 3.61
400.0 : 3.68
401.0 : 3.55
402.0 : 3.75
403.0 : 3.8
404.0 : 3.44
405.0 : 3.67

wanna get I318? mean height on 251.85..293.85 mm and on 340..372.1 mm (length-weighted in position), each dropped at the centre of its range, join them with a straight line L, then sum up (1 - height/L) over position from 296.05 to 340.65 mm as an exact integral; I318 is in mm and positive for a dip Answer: 2.1 mm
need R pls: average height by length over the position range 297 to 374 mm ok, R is 3.1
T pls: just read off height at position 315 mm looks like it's 2.98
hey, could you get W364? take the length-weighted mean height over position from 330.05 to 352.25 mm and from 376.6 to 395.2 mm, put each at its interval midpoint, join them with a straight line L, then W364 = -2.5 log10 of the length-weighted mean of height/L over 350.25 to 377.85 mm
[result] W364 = 0.04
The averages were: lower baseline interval 3.25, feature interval 3.13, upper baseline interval 3.27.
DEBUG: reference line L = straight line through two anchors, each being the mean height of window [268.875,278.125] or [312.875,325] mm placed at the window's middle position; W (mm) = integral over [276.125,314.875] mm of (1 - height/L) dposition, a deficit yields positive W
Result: -0.64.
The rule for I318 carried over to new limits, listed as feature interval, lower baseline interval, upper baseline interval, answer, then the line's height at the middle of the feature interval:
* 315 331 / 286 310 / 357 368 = 0.3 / 3.09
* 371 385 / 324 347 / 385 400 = 0.2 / 3.32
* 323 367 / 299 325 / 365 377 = -1.1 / 3.09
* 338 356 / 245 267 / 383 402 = 0.4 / 3.32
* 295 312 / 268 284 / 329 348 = 1.3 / 3.24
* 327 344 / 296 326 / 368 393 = -0.6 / 3.08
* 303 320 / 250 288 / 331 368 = 1.2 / 3.2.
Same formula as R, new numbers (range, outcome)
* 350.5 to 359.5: 3.09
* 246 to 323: 3.15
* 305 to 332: 3.03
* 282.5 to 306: 3.16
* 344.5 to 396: 3.21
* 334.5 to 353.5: 3.25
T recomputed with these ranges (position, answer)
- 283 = 3.41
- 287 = 3.44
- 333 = 3.14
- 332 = 3.45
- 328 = 3.08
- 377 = 3.22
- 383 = 3.26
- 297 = 3.1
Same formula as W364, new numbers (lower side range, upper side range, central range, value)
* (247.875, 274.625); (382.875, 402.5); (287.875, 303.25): 0.04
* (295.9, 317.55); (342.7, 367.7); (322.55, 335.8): -0.02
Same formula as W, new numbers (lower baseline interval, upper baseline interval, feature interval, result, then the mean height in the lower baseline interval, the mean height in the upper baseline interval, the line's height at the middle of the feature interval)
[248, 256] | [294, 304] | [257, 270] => -0.1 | 3.21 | 3.01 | 3.16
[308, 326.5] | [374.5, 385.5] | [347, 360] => 0.0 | 3.01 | 3.29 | 3.17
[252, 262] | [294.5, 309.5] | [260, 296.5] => -2.2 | 3.17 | 2.98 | 3.08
